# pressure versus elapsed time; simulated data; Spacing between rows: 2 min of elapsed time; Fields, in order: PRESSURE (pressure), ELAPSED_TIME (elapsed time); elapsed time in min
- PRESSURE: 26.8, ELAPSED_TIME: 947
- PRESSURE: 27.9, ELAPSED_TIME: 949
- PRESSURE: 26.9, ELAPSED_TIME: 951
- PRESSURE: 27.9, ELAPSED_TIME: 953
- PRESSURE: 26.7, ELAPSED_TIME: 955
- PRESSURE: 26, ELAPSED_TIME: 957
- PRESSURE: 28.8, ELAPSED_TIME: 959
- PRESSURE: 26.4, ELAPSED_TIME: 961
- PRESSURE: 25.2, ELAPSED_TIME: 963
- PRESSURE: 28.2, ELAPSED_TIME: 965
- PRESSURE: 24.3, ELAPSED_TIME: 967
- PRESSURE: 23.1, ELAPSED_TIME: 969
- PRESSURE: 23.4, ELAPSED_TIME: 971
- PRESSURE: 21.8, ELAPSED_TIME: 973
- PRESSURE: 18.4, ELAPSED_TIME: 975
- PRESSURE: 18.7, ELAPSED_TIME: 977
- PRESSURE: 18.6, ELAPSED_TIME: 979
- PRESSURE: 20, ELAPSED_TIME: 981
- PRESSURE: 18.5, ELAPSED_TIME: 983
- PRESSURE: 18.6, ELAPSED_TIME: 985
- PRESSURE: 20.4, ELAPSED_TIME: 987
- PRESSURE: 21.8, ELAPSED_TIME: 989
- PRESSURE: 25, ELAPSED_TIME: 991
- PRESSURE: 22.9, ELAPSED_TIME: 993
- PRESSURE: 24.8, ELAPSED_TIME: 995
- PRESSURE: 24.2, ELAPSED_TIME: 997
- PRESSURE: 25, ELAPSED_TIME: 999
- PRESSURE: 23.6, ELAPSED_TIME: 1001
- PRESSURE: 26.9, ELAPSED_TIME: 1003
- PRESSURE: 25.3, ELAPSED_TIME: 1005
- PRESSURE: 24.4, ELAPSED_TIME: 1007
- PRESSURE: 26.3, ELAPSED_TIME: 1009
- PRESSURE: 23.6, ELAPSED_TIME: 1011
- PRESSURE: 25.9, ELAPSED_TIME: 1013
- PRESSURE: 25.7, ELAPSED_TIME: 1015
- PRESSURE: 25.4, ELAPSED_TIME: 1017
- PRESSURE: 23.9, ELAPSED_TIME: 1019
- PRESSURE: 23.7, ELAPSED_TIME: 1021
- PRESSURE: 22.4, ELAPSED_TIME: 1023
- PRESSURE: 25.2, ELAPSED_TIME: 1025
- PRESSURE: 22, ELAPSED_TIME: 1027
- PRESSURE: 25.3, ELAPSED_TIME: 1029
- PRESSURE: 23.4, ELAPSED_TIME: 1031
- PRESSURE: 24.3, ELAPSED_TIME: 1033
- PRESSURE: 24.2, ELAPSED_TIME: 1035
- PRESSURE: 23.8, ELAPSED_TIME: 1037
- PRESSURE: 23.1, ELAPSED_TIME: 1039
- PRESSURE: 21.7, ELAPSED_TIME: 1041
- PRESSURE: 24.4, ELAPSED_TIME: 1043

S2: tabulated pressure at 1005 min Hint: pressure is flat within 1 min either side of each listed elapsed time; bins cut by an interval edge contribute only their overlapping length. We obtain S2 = 25.3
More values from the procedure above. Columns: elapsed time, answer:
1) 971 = 23.4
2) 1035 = 24.2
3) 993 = 22.9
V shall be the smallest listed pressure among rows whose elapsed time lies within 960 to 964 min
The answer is 25.2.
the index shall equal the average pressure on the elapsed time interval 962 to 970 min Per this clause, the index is 25.2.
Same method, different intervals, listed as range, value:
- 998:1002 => 24.3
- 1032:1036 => 24.2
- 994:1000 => 24.7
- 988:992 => 23.4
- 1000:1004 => 25.2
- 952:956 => 27.3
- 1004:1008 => 24.9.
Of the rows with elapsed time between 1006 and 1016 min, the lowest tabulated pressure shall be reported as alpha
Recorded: 23.6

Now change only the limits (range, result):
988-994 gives 21.8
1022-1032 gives 22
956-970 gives 23.1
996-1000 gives 24.2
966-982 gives 18.4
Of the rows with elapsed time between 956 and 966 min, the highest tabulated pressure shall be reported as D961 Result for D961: 28.8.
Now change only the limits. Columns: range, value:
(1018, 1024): 23.9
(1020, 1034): 25.3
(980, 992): 25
